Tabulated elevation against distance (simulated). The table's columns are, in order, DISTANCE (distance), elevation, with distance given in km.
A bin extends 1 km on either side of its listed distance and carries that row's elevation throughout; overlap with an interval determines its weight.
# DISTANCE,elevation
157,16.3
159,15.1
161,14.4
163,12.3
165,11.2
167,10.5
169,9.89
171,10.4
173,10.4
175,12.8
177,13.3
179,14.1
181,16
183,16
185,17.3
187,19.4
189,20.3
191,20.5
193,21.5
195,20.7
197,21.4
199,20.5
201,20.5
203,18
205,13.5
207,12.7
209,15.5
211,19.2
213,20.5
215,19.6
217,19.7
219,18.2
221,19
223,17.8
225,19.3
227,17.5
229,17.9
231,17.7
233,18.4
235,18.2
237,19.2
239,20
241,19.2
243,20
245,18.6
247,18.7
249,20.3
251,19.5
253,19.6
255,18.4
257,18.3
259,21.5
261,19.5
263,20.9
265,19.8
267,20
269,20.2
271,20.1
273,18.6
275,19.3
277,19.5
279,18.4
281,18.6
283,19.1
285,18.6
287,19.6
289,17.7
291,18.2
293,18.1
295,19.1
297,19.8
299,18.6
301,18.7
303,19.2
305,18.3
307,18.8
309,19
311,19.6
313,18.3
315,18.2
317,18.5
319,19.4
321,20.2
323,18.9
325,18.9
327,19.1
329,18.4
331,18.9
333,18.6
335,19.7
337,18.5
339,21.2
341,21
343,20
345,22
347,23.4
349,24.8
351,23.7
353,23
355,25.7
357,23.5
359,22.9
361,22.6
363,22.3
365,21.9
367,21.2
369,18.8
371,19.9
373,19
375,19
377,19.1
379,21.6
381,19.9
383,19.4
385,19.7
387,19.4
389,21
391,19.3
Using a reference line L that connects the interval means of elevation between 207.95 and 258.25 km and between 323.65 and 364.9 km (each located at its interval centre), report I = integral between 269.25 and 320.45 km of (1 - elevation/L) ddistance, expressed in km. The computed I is 3.4 km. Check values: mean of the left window 18.8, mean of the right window 21.4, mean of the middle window 18.9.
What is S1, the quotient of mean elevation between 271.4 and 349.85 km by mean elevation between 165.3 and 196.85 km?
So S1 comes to 1.24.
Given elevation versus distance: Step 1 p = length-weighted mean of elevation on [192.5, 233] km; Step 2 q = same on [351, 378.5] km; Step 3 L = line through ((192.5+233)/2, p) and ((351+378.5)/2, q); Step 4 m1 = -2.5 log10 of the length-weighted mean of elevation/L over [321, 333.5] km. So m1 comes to 0.10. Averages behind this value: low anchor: 18.5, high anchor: 21.5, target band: 18.9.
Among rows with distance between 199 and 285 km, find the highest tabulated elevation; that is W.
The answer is 21.5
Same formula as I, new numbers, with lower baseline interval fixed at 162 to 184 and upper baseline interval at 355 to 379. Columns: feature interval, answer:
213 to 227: -4.23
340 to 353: -1.46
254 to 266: -2.48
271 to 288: -1.79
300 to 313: -0.31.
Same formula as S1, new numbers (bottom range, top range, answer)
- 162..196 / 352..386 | 1.40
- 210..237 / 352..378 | 1.15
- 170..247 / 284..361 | 1.13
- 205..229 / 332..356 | 1.22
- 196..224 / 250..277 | 1.07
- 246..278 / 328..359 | 1.10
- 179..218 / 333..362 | 1.20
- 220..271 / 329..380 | 1.11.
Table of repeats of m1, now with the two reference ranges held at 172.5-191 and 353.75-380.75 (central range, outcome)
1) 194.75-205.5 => -0.171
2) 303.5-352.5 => 0.015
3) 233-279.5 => -0.080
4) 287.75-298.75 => 0.032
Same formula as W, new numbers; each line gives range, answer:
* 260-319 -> 20.9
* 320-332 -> 20.2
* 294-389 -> 25.7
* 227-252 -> 20.3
